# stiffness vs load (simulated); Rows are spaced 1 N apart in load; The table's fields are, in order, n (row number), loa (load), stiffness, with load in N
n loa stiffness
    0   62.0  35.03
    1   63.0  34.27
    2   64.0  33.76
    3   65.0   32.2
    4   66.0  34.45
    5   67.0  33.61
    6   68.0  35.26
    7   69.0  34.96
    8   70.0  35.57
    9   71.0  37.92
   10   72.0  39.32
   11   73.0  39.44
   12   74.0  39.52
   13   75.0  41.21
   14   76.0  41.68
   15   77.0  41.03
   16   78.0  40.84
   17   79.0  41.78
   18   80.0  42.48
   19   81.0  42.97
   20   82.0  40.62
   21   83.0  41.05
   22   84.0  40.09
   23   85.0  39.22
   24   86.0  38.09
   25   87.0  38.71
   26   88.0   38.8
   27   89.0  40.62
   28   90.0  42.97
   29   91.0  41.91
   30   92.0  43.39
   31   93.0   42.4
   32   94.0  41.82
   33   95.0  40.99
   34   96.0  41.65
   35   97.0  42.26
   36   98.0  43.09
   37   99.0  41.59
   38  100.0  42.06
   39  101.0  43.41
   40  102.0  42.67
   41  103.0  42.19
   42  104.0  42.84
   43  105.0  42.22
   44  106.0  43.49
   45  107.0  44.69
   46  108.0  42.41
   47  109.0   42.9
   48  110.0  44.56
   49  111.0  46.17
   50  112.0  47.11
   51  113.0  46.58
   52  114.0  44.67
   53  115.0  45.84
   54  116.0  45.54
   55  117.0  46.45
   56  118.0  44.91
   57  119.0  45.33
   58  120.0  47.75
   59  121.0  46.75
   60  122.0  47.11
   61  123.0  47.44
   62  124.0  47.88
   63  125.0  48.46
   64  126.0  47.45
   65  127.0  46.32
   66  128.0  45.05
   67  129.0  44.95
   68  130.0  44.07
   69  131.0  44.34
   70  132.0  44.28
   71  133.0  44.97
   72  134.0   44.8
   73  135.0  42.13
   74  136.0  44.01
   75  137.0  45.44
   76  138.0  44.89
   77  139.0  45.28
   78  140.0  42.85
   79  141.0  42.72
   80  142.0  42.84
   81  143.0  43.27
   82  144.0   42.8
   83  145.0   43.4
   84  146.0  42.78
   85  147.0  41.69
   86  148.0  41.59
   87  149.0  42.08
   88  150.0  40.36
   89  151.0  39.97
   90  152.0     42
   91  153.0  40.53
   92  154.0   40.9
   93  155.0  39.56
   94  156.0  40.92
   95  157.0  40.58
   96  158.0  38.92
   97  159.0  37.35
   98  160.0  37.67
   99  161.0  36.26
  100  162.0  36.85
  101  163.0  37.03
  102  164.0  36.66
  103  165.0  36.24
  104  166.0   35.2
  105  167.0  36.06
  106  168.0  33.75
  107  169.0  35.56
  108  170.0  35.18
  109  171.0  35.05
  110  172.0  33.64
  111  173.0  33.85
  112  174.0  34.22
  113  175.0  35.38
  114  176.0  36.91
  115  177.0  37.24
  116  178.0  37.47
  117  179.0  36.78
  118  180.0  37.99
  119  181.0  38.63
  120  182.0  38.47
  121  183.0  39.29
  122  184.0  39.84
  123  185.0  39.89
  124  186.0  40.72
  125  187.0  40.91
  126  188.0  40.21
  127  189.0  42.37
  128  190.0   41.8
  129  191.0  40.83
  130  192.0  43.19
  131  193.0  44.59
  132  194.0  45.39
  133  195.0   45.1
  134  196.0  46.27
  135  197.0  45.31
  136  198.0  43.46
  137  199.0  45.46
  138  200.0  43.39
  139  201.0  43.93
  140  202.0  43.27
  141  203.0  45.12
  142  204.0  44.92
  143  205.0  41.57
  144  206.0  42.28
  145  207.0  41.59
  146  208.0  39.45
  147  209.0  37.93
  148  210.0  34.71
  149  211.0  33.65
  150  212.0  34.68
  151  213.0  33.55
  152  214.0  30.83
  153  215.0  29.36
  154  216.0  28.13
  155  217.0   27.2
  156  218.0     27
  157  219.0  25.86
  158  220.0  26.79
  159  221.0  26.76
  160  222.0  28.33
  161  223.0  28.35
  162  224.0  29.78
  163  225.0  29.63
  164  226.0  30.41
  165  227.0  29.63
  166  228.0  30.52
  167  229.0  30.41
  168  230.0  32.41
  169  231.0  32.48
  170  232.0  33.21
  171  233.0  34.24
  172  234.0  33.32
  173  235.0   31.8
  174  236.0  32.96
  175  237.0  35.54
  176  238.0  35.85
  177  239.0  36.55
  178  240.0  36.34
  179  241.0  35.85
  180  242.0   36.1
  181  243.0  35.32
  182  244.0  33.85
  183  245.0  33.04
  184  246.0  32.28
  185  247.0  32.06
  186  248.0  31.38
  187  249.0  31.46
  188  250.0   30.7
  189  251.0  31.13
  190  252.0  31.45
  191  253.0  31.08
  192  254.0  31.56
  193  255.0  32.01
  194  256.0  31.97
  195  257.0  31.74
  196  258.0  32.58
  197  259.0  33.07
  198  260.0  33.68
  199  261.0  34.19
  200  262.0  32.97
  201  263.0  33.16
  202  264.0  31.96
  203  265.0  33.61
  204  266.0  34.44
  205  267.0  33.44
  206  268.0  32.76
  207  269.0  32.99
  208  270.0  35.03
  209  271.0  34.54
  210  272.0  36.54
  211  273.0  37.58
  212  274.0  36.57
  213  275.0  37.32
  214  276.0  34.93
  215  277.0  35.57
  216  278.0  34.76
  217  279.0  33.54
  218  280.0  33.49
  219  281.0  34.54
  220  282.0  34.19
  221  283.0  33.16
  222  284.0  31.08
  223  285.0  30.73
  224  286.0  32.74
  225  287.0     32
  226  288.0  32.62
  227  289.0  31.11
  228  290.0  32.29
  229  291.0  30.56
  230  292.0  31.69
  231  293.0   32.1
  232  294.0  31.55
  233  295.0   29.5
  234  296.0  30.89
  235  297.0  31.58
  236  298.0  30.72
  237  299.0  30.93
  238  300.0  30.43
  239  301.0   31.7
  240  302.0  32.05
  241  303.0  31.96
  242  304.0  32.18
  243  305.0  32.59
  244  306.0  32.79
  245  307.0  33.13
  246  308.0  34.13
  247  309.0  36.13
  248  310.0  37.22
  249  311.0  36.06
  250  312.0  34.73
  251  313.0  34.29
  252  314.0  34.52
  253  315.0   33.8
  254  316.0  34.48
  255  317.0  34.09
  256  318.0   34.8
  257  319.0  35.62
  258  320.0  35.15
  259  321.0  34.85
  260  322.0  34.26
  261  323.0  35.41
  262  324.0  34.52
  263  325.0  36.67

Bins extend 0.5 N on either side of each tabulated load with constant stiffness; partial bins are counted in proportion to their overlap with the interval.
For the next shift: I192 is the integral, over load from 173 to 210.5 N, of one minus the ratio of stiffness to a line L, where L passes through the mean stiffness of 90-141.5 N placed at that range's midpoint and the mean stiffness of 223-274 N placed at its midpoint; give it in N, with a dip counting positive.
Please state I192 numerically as -3.0 N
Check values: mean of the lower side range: 44.4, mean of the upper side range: 33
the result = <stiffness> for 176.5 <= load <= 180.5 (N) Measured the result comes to 37.4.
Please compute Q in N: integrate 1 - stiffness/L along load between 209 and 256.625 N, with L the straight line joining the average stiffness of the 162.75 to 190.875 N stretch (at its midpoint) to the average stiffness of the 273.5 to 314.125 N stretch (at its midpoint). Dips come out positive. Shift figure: 4.7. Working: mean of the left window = 37.4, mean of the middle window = 31.8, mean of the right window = 33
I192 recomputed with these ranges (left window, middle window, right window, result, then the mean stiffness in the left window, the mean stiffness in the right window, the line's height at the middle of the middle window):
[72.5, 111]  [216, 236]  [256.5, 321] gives 3.4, 41.7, 33.4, 36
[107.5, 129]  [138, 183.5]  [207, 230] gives 0.9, 46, 30.9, 39.6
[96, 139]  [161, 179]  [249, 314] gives 2.3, 44.8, 33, 41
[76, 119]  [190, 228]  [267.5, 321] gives 0.8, 42.6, 33.4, 37.4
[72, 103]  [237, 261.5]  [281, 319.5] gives 1.2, 41.3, 32.8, 34.8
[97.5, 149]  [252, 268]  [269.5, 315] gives 1.2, 44.4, 33.3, 35.4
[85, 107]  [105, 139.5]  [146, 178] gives -4.4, 41.8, 37.8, 40.2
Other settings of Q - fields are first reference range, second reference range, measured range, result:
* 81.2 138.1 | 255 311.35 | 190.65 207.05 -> -2.4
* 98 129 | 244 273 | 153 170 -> 1.5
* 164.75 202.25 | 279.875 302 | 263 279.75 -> -0.7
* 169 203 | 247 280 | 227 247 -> 1.2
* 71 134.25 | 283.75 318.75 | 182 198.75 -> -1.7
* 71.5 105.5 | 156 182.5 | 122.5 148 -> -3.9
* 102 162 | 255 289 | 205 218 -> 1.2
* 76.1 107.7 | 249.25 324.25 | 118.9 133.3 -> -2.1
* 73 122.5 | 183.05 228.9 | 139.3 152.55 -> -0.6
